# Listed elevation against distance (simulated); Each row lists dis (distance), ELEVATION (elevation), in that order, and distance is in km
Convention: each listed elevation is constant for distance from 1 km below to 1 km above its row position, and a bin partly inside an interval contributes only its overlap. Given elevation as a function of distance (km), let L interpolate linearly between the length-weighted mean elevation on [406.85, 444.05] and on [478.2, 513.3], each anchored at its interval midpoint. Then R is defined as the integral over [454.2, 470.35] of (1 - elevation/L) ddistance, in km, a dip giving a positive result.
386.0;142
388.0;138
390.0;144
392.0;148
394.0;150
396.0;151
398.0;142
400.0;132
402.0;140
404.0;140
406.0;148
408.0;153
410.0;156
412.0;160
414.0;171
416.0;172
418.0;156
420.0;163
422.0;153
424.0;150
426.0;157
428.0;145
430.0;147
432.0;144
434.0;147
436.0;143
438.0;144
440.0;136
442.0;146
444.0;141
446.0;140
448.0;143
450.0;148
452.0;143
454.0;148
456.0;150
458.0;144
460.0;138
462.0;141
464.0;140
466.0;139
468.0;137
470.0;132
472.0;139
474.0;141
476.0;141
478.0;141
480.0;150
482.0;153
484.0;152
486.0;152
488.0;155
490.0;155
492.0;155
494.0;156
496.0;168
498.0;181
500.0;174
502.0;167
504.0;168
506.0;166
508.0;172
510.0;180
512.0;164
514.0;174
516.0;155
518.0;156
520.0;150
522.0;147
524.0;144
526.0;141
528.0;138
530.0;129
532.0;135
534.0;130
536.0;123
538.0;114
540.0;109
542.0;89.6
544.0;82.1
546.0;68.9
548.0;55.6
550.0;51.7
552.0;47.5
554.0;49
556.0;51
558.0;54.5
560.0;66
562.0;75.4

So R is 1.7 km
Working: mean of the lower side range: 152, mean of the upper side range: 162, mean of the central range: 141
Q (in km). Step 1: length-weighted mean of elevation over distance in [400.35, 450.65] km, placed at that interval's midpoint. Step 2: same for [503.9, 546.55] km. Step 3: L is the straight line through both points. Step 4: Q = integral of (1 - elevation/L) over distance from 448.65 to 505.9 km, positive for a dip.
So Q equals -2.8 km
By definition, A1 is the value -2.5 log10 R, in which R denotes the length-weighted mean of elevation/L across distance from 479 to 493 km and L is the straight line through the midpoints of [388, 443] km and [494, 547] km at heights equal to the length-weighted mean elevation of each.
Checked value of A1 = -0.06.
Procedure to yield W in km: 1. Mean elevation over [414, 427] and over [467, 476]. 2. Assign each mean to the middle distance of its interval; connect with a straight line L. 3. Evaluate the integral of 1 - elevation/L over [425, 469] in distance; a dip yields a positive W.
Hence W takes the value 1.3 km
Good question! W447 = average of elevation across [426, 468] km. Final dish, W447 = 144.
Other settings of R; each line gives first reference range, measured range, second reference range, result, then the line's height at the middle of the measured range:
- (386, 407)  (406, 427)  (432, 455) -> -2.2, 143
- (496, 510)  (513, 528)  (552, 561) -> -2.1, 133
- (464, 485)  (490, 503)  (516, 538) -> -2.3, 141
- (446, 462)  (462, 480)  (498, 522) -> 1.4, 151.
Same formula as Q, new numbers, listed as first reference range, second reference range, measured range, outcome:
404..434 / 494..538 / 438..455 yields 1.25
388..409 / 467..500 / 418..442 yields -0.23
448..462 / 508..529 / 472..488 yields 0.21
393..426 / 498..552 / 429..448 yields 0.58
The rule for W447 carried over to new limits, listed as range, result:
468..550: 141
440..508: 150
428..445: 144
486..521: 164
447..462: 145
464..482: 141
